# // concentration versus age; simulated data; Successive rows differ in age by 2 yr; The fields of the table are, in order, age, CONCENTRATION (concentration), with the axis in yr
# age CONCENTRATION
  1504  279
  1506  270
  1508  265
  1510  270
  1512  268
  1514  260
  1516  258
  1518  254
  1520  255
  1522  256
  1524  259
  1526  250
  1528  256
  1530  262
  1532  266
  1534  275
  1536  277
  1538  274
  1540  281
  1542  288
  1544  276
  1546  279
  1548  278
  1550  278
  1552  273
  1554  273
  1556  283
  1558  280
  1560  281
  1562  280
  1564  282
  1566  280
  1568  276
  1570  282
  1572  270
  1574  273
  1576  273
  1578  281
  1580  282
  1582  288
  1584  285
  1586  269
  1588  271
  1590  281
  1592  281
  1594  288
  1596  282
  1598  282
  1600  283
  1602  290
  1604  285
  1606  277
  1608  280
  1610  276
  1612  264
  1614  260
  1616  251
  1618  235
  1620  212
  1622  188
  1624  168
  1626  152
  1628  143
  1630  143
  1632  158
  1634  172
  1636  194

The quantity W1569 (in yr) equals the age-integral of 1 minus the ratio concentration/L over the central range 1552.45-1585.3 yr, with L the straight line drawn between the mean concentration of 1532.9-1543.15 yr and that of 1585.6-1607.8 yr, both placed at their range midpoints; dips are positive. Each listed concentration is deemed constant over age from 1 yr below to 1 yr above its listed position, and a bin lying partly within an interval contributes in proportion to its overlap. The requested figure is 0.1 yr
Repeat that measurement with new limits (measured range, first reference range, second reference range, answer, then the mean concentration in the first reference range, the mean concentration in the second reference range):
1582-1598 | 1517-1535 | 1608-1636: -4.2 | 259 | 204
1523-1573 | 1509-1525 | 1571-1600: -1.1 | 260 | 279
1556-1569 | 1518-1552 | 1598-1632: -1.2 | 269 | 231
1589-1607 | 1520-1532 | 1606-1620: -1.7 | 257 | 259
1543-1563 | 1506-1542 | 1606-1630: -2.2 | 265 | 220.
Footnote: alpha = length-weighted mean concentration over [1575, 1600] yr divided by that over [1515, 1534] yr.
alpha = 1.1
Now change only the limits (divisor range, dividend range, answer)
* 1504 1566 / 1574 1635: 0.91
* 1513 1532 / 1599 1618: 1.06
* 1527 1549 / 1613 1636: 0.69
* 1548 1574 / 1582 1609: 1.01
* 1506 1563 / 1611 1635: 0.72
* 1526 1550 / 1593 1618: 1.01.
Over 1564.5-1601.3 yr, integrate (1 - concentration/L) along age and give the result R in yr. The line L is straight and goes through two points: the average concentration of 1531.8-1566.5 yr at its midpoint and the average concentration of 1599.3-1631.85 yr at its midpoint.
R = -3.8 yr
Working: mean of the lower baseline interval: 278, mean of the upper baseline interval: 229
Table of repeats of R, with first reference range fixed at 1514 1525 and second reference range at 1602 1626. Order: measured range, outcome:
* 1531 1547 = -1.5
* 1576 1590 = -1.8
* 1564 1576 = -1.3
